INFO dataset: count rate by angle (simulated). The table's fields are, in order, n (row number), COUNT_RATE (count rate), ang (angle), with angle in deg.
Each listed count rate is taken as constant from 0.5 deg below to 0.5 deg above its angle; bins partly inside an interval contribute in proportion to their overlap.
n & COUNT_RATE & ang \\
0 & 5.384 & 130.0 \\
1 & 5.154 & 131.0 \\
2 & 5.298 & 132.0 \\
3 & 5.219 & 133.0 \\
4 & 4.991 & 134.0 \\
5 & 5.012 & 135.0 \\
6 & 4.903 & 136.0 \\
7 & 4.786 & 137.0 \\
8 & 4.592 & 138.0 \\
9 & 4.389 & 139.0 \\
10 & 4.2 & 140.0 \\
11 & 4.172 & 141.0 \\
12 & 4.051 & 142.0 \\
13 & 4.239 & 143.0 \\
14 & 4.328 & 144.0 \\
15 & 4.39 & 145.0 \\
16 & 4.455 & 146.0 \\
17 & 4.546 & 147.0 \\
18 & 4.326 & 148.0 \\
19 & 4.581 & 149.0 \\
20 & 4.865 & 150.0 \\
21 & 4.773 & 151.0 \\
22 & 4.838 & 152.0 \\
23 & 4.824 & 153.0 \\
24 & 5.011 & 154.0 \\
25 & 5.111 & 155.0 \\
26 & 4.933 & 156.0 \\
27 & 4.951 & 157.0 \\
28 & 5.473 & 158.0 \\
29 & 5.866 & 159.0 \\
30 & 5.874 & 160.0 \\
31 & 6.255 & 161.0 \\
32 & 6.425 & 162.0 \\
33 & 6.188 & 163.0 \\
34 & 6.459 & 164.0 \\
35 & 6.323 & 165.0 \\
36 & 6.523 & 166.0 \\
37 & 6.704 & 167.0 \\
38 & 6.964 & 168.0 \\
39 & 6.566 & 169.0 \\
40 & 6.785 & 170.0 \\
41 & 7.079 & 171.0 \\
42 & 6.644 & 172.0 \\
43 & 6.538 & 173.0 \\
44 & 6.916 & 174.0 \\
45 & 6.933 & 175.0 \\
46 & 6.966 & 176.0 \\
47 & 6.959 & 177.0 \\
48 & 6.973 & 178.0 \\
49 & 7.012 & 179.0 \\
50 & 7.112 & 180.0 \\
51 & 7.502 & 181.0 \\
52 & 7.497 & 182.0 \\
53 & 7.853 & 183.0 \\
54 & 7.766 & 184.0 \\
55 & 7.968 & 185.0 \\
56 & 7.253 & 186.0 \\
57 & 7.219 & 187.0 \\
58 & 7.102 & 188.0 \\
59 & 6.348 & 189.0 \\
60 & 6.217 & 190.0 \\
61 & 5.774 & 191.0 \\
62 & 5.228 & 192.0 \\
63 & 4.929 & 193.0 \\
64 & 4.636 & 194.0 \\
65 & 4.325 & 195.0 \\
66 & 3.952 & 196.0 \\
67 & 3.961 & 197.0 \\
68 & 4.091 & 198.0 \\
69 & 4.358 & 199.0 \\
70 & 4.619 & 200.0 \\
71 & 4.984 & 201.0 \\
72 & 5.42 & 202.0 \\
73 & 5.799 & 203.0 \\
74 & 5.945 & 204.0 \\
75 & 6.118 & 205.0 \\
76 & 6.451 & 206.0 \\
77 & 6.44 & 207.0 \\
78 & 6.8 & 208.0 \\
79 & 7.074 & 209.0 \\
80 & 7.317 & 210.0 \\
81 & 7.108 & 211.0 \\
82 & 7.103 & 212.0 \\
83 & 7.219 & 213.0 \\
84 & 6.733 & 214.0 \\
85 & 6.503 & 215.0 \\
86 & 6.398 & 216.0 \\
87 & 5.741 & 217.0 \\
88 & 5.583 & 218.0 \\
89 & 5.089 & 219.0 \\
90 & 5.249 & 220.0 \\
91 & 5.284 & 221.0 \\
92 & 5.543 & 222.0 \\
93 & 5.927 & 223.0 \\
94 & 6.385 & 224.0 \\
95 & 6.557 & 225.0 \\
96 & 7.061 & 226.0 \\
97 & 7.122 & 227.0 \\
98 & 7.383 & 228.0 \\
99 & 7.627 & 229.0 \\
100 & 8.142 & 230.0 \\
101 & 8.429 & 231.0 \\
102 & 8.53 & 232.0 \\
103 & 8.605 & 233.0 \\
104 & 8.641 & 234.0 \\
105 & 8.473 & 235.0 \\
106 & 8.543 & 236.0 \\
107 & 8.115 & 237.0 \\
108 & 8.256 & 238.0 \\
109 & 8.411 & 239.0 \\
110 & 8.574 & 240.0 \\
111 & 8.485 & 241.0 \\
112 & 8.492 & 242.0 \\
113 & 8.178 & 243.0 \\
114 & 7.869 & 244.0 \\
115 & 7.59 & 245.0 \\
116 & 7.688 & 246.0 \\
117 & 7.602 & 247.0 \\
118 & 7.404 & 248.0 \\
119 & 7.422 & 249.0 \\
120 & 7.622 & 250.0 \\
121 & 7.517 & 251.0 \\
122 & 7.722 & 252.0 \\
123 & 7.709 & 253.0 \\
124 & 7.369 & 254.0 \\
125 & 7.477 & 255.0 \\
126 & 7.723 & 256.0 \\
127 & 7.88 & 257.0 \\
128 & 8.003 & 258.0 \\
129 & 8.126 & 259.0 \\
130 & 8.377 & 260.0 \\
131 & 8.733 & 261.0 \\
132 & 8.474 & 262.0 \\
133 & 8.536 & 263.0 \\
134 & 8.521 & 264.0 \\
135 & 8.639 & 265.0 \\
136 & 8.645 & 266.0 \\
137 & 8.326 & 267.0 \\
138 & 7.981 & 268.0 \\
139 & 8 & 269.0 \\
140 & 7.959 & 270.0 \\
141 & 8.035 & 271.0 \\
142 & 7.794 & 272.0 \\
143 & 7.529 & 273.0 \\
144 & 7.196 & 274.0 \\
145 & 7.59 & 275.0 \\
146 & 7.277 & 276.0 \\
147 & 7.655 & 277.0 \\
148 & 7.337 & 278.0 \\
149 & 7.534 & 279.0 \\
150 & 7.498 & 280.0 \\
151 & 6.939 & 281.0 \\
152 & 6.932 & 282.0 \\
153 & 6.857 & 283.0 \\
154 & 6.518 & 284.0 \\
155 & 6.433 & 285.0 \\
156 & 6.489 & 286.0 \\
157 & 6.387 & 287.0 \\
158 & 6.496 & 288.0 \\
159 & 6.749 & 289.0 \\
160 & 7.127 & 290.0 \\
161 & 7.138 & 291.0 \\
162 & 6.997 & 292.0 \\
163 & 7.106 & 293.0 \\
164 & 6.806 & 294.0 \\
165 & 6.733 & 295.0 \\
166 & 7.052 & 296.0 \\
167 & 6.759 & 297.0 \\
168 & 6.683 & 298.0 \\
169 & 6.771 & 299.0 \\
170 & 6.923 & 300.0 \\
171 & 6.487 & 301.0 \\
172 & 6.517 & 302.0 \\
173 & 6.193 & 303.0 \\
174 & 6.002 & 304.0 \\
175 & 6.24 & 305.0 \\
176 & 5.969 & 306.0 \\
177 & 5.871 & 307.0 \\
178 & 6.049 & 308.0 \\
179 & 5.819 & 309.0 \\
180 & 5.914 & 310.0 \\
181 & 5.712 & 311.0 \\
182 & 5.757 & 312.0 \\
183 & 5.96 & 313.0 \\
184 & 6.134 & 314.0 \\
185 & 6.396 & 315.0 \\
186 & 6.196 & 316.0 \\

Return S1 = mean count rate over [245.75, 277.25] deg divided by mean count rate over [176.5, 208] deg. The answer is 1.3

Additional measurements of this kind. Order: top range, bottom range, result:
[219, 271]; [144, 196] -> 1.28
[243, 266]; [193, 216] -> 1.38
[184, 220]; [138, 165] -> 1.19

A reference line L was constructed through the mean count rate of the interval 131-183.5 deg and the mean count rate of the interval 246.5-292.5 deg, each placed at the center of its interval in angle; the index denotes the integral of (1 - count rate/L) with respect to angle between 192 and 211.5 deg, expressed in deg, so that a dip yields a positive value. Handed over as 2.9 deg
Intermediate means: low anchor 5.69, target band 5.48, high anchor 7.57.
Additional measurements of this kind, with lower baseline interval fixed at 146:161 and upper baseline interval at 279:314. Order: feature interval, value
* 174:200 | -4.2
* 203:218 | -2.5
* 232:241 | -3.9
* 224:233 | -2.7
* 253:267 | -4.6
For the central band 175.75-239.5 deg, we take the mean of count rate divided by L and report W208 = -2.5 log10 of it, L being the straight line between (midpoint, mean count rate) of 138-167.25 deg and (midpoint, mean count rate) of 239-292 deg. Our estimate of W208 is -0.04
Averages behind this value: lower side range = 5.12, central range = 6.59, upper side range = 7.66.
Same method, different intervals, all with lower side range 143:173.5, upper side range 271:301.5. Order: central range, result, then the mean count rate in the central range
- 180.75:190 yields -0.24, 7.32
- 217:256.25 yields -0.15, 7.45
